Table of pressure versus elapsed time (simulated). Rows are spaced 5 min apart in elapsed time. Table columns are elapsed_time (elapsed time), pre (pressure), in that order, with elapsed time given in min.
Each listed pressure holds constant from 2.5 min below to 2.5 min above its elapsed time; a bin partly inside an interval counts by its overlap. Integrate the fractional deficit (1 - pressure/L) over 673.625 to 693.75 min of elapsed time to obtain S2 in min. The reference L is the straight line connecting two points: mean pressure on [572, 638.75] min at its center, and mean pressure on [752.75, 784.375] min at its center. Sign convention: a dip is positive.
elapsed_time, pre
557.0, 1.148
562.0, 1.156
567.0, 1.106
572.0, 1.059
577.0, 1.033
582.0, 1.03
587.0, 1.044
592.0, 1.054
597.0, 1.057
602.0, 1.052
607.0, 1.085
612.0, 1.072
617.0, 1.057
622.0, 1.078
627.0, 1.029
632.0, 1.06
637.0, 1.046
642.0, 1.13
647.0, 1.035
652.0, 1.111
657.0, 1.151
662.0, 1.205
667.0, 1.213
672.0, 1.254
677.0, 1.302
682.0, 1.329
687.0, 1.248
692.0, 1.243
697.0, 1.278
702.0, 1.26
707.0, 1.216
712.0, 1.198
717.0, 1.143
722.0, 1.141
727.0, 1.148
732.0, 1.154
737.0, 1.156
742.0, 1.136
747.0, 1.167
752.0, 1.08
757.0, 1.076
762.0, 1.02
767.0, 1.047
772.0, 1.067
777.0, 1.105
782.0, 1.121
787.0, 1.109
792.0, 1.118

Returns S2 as -4.1 min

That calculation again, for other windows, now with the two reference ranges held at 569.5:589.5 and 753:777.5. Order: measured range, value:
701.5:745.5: -4.67 min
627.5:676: -3.96 min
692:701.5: -1.91 min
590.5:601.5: -0.12 min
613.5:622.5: -0.17 min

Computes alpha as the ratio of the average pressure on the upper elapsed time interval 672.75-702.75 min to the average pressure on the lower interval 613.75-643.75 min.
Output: 1.20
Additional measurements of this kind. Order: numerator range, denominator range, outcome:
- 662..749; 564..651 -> 1.14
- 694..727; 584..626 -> 1.13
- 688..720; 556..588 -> 1.13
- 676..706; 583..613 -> 1.20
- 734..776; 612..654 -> 1.03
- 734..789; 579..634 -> 1.04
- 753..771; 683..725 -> 0.86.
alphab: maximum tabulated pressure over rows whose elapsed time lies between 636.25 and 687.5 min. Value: 1.329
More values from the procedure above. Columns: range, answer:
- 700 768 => 1.26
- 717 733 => 1.154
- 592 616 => 1.085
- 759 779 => 1.105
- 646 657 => 1.151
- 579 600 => 1.057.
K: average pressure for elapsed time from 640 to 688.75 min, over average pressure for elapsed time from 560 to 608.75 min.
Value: 1.1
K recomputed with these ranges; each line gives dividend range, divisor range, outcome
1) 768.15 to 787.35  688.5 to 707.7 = 0.88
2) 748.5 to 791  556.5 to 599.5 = 1.01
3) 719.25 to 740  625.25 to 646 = 1.08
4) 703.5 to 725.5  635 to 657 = 1.08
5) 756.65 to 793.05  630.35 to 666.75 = 0.97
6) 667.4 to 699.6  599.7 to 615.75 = 1.19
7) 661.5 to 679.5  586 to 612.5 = 1.18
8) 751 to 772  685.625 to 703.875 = 0.84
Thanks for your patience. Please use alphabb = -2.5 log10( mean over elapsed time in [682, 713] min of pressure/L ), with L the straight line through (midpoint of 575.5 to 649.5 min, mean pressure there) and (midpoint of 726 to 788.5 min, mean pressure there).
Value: -0.15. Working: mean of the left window 1.06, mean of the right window 1.11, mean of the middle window 1.25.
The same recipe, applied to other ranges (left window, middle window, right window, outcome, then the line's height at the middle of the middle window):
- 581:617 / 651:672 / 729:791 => -0.105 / 1.08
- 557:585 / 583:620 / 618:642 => 0.013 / 1.07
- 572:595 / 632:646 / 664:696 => 0.090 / 1.17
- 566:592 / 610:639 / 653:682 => 0.084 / 1.14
